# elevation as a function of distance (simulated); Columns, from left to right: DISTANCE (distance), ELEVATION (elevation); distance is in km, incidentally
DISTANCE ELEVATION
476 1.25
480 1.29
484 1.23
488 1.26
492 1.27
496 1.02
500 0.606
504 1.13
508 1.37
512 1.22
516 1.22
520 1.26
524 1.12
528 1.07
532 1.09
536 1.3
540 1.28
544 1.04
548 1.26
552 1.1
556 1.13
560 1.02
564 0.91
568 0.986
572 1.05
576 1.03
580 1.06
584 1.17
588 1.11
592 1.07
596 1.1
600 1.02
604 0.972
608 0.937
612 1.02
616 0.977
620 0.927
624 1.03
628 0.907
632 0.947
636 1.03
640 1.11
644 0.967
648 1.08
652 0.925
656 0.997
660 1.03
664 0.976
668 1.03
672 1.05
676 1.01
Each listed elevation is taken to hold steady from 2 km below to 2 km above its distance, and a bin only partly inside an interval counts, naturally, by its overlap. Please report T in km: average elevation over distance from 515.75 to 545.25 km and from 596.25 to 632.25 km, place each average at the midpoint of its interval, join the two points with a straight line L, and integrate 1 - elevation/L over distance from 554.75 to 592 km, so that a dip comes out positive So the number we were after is 0.7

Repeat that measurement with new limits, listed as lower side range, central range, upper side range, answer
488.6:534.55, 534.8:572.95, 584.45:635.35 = -0.9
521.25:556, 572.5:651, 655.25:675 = 3.9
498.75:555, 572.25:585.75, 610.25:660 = 0.0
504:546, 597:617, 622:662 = 1.3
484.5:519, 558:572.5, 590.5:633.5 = 1.0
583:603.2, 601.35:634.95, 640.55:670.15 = 2.7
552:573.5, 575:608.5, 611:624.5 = -1.8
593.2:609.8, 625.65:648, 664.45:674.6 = 0.4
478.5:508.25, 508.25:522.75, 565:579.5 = -1.9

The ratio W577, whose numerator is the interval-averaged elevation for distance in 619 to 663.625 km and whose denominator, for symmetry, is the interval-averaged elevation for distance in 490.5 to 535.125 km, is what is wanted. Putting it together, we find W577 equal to 0.9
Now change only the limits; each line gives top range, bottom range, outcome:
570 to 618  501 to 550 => 0.88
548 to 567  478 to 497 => 0.87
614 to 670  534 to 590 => 0.90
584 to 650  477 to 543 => 0.87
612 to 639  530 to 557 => 0.83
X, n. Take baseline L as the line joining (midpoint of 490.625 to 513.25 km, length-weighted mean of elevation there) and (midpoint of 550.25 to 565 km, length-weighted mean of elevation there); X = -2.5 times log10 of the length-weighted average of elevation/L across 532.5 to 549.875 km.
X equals -0.141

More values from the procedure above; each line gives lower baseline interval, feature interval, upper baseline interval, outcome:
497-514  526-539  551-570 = -0.11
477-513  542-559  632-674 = -0.02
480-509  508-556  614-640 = -0.09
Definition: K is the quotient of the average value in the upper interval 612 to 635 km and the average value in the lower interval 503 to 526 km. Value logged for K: 0.8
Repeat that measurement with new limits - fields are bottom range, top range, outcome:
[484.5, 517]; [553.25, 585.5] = 0.92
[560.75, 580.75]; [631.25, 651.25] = 1.02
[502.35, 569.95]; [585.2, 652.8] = 0.88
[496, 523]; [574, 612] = 0.93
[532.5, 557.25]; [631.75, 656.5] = 0.86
